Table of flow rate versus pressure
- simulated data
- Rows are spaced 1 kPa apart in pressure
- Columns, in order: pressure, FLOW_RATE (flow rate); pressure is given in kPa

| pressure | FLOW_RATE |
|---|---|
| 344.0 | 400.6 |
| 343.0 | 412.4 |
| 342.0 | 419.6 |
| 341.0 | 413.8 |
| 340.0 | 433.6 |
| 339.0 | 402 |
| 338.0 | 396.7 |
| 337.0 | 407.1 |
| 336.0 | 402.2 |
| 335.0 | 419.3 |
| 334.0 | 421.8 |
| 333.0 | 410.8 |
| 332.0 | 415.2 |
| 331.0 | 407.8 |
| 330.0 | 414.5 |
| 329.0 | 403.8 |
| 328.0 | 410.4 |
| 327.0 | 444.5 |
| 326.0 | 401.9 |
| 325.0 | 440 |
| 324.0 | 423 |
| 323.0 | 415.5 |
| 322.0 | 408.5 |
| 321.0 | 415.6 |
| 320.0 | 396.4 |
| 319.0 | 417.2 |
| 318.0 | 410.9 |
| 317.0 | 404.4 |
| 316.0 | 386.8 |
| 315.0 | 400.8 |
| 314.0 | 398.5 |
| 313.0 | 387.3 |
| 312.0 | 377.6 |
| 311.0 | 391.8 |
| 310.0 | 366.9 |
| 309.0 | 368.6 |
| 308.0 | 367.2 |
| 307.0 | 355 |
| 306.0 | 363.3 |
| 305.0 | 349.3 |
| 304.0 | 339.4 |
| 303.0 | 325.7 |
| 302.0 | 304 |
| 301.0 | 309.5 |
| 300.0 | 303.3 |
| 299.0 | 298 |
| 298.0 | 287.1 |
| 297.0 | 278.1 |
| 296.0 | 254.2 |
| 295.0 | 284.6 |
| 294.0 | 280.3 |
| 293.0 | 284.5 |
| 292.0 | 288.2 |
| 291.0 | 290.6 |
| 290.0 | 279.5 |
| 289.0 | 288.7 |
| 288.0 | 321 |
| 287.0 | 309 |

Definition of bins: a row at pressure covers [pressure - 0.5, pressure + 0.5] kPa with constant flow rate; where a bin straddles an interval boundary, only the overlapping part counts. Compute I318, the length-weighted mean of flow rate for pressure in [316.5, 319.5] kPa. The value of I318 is 411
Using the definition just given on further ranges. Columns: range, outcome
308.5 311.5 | 376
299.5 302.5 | 306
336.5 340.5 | 410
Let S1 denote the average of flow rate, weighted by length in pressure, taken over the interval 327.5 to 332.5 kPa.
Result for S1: 410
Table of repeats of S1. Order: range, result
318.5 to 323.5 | 411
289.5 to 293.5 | 286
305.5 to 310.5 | 364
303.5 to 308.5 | 355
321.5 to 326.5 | 418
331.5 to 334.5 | 416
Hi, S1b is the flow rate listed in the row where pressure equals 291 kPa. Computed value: 290.6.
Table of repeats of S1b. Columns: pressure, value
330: 414.5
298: 287.1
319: 417.2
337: 407.1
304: 339.4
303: 325.7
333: 410.8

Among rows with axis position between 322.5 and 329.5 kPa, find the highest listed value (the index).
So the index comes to 444.5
